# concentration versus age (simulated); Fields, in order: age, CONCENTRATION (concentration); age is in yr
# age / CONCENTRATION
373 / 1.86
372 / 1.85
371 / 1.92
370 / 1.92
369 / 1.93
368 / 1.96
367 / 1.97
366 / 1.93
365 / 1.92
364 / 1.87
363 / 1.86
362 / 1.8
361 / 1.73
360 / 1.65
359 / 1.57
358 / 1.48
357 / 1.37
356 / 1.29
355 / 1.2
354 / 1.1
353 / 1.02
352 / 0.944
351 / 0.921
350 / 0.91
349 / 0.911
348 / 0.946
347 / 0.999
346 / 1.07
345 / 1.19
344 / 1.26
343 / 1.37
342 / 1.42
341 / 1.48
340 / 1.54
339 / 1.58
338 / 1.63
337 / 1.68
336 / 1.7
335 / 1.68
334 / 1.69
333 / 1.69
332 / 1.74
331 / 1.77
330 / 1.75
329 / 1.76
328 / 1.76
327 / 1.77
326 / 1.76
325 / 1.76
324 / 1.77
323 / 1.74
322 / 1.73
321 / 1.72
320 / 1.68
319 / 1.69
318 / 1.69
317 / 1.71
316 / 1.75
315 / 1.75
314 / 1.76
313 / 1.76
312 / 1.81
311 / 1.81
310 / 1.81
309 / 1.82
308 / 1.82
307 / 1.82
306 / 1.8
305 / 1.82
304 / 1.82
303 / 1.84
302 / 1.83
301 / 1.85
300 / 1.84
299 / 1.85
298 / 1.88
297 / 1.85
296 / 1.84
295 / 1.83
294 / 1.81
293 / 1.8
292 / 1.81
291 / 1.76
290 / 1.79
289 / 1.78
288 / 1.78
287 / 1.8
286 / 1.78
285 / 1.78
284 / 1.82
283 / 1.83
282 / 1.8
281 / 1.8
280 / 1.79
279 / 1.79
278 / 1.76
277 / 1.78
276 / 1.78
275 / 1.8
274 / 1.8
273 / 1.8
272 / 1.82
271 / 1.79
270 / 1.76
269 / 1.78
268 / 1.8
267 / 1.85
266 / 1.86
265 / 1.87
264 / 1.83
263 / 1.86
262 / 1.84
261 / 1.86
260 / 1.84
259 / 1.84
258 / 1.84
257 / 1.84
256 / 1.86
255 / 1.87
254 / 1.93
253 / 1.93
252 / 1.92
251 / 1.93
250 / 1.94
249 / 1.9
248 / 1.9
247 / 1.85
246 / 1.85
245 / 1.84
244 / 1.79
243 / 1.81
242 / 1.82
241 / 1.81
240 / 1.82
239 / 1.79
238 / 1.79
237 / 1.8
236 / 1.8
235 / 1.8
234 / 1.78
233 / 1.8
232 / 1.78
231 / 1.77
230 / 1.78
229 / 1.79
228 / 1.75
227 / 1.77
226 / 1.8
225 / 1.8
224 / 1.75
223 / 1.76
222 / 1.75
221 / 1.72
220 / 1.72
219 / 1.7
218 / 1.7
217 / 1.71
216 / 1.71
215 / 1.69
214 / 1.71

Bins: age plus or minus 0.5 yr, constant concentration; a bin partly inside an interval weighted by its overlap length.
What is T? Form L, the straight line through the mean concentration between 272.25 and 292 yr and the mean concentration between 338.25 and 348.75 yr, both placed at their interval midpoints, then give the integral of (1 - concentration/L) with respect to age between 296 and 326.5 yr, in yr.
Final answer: -4.6 yr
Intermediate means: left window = 1.79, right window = 1.28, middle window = 1.79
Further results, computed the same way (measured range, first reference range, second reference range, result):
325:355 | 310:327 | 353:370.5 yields 5.1 yr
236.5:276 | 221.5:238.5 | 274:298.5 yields -1.1 yr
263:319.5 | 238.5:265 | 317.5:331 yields -0.3 yr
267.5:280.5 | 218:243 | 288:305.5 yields 0.1 yr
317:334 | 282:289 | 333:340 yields -0.5 yr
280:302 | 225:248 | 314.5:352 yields -2.2 yr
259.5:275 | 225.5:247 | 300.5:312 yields -0.1 yr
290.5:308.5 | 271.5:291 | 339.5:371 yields -1.3 yr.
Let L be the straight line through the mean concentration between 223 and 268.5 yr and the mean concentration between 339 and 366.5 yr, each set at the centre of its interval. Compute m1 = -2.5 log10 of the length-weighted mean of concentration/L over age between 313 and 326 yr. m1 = -0.15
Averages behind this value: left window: 1.83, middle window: 1.73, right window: 1.37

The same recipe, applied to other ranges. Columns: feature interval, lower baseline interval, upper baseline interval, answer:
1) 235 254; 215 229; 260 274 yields -0.040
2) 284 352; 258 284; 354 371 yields 0.065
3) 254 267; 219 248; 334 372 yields -0.081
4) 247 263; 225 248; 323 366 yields -0.079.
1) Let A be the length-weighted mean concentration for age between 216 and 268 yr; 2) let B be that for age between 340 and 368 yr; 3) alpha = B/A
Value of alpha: 0.77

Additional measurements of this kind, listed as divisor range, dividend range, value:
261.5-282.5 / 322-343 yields 0.93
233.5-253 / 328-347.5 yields 0.83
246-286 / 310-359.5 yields 0.82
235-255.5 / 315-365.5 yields 0.82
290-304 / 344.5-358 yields 0.59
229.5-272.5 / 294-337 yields 0.97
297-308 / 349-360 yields 0.65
